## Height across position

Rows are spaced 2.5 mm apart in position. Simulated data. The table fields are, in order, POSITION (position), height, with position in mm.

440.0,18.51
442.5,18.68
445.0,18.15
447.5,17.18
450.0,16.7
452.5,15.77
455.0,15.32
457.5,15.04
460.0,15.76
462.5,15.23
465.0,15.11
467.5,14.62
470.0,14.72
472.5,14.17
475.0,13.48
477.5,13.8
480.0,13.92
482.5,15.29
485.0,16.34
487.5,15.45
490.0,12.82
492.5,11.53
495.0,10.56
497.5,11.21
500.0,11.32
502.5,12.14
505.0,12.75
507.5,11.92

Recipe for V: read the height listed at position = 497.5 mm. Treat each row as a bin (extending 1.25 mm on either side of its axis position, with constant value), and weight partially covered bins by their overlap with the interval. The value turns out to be 11.21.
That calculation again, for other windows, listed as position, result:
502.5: 12.14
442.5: 18.68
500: 11.32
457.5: 15.04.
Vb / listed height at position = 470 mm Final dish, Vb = 14.72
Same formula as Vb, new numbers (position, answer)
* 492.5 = 11.53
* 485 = 16.34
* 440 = 18.51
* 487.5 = 15.45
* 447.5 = 17.18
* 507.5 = 11.92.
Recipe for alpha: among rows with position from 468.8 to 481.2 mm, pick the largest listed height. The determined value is 14.72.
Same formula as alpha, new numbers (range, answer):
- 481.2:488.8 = 16.34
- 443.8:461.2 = 18.15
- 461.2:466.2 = 15.23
